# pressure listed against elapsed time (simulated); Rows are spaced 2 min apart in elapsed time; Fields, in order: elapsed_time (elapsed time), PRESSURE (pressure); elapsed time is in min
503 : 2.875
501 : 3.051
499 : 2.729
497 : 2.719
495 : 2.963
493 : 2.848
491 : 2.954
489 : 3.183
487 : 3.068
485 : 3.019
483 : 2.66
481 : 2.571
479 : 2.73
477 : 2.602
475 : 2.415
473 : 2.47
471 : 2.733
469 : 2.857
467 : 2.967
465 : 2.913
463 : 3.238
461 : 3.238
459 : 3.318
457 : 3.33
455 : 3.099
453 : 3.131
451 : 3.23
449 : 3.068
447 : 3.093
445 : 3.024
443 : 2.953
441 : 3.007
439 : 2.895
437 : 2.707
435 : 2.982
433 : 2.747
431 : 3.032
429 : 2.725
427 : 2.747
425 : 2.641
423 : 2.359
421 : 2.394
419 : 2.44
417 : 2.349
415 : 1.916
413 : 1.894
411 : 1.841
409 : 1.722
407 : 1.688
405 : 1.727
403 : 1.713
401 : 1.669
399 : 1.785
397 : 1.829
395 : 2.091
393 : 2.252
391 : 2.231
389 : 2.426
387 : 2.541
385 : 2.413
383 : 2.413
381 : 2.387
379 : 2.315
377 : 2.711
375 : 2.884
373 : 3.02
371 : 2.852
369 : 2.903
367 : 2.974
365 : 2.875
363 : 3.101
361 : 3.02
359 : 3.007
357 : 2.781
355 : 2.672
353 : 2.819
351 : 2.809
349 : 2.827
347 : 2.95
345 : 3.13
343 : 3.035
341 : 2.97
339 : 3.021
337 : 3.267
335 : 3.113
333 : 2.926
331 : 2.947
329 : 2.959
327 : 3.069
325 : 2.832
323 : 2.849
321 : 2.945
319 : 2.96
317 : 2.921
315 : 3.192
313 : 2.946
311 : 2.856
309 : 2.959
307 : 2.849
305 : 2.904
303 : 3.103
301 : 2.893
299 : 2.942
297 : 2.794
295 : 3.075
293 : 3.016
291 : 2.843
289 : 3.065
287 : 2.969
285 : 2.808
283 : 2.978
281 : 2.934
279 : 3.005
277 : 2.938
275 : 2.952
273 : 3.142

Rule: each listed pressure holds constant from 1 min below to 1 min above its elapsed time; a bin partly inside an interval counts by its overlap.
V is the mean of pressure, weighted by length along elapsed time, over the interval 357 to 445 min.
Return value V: 2.48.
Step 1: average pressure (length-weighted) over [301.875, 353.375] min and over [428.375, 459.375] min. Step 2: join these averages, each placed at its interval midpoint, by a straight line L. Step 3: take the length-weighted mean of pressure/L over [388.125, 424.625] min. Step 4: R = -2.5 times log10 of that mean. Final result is 0.43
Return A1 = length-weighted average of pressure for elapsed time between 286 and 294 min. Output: 2.97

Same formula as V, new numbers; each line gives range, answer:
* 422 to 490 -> 2.9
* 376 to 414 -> 2.09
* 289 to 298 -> 2.95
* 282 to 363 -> 2.95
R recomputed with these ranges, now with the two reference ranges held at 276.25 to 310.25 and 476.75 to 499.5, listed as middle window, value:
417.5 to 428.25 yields 0.148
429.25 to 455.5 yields -0.044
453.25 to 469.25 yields -0.099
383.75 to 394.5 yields 0.222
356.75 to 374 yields -0.017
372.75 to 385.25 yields 0.129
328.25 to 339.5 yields -0.043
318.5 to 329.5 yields -0.001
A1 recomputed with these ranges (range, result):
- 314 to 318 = 3.06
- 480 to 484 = 2.62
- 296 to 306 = 2.93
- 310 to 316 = 3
